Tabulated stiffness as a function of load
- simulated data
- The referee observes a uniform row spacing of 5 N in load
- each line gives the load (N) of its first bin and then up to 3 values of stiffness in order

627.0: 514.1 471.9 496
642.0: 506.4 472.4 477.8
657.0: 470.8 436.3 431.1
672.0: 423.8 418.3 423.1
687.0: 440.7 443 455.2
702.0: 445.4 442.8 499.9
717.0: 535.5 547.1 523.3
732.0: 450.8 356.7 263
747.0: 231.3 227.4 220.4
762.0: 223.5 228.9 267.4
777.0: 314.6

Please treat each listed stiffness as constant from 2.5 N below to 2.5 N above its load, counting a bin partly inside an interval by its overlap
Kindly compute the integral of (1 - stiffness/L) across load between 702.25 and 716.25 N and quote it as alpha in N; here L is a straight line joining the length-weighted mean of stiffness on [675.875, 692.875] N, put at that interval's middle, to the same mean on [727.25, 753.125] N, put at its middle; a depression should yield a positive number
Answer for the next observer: -3.3 N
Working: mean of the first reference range 431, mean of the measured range 475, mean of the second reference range 329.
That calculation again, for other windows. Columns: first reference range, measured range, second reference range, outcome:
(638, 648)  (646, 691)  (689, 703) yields 2.7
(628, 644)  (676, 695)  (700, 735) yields 2.3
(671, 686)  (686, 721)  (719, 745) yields -3.8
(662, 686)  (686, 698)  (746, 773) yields -1.9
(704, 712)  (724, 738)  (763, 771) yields -3.1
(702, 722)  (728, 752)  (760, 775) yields 2.9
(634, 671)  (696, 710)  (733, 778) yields -3.1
